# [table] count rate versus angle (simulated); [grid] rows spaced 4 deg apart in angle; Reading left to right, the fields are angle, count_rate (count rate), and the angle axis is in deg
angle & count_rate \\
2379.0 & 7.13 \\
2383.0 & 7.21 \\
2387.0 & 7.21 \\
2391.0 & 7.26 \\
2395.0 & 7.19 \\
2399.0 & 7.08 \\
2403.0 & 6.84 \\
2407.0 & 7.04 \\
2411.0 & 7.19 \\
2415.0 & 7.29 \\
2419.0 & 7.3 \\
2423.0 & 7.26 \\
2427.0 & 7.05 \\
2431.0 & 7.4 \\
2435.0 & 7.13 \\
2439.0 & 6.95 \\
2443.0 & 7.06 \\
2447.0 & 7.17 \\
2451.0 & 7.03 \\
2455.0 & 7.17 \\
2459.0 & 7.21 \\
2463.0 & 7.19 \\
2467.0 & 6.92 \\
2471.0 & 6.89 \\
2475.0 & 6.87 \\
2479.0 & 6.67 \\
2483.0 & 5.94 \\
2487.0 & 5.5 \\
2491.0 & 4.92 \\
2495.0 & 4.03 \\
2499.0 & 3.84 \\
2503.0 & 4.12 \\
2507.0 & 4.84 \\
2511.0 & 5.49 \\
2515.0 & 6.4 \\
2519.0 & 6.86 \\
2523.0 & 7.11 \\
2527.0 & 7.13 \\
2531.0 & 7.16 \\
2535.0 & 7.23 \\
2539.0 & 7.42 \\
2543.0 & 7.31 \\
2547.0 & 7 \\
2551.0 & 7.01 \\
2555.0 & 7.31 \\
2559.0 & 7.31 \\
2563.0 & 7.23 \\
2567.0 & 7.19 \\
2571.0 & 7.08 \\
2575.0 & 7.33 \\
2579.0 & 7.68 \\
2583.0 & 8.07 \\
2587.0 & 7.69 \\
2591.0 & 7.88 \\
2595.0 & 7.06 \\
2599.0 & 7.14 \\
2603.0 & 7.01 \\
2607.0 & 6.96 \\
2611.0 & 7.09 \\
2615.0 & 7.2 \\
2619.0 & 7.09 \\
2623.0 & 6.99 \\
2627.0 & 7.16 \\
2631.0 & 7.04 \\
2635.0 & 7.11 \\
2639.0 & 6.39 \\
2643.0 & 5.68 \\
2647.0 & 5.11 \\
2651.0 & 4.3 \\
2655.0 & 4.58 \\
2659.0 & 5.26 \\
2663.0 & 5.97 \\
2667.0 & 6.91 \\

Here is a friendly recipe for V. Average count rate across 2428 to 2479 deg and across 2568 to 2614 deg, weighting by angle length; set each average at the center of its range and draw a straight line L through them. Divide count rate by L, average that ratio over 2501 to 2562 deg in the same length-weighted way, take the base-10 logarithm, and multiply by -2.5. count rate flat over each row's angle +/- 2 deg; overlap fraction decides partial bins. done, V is 0.09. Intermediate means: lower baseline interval 7.07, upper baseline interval 7.36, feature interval 6.66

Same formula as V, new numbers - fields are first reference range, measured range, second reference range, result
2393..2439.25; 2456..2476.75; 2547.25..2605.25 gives 0.028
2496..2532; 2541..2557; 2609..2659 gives -0.203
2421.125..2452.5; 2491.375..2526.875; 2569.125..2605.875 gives 0.322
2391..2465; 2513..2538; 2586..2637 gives 0.025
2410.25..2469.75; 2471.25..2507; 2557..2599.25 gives 0.341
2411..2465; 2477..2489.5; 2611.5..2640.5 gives 0.189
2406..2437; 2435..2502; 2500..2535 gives 0.064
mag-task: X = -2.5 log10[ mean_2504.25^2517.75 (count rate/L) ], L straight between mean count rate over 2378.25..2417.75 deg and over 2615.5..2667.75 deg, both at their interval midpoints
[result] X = 0.20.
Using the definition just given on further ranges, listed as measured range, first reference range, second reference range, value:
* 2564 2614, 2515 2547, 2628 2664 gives -0.15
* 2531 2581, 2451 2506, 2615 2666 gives -0.20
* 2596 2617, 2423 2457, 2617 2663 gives -0.14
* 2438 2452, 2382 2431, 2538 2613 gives 0.02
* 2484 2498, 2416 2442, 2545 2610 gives 0.44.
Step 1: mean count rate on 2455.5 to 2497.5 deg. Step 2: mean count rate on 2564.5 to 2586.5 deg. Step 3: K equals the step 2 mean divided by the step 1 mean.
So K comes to 1.20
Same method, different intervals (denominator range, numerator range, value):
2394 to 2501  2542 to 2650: 1.06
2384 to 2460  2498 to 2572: 0.92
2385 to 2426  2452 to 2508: 0.82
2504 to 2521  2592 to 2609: 1.22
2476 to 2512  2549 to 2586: 1.45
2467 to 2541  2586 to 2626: 1.19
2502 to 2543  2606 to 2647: 1.05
